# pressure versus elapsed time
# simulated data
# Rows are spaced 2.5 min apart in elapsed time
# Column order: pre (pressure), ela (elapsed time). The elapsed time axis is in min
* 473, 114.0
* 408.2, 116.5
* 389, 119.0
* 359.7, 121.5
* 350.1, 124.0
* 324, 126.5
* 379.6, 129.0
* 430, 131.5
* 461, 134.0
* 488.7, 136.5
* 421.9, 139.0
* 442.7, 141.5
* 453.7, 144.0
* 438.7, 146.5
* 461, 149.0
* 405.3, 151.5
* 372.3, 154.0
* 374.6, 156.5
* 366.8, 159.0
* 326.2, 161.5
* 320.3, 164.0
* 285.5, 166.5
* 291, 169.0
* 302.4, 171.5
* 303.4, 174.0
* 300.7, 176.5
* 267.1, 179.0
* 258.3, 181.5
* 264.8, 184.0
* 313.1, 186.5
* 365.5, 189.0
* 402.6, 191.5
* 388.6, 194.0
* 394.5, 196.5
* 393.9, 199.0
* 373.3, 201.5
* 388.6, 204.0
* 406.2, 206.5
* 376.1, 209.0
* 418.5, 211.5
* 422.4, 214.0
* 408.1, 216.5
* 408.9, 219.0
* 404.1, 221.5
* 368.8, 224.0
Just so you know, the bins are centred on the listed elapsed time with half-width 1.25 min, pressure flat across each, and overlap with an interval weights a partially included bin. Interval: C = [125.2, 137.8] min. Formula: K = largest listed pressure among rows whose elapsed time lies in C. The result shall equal 488.7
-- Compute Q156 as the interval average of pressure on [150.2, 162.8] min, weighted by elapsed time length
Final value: 369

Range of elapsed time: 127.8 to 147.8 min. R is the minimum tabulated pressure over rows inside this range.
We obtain 379.6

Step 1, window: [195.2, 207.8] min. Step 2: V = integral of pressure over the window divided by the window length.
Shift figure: 391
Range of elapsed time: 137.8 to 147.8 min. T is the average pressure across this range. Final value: 439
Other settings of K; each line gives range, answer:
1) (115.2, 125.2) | 408.2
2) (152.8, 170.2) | 374.6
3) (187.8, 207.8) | 406.2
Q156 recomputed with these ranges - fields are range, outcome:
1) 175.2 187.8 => 281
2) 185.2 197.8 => 373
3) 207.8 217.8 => 406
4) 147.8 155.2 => 413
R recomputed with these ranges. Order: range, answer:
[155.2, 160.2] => 366.8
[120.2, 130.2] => 324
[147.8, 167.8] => 285.5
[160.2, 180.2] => 267.1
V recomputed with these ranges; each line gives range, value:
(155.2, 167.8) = 335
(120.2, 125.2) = 355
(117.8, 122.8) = 374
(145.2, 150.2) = 450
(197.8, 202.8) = 384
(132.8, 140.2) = 457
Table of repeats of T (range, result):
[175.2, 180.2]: 284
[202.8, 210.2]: 390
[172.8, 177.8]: 302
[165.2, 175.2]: 296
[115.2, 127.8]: 367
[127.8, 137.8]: 440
